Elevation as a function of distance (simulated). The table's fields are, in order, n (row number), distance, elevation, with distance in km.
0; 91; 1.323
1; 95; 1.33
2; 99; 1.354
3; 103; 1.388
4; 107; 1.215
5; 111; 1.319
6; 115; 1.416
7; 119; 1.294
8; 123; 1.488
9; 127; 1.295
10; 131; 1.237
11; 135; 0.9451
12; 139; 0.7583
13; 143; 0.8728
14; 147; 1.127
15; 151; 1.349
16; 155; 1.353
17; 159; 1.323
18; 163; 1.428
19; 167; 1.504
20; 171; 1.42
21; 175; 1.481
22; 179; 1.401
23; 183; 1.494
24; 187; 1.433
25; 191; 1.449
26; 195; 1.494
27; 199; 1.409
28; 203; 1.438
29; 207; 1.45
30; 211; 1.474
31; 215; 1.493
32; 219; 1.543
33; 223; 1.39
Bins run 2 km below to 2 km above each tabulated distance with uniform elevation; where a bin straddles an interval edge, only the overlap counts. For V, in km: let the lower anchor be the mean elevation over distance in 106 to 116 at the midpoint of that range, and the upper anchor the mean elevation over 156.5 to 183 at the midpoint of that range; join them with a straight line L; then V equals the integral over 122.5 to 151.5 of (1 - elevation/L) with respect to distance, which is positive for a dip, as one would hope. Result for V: 5.5 km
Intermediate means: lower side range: 1.32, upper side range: 1.43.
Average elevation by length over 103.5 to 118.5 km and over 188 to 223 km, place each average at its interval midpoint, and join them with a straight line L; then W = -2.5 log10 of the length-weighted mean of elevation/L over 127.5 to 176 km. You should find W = 0.129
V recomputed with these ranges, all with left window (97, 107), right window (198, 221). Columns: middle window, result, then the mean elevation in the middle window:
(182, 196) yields -0.2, 1.46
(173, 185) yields -0.2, 1.46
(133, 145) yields 4.6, 0.859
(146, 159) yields 1.0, 1.3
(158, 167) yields 0.0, 1.41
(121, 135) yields 0.9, 1.28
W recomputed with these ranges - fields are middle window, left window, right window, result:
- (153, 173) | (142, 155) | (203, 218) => -0.13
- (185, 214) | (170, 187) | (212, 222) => 0.02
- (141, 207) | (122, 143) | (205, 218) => -0.06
